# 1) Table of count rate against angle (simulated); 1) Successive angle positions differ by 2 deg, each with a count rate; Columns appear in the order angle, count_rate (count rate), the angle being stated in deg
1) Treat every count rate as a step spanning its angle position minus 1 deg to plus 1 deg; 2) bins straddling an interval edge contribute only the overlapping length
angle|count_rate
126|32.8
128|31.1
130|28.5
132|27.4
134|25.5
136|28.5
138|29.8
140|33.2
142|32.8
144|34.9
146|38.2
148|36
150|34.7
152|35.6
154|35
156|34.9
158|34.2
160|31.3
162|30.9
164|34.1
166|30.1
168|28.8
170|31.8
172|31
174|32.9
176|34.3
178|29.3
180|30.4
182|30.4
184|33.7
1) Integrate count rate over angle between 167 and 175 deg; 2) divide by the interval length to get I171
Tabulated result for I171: 31.1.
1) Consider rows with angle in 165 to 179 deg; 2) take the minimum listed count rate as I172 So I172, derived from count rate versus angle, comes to 28.8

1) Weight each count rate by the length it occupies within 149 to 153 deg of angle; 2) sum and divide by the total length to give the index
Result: 35.2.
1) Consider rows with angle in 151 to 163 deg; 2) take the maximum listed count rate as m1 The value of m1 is 35.6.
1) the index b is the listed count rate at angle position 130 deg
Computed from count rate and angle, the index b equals 28.5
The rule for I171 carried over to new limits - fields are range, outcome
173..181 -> 31.7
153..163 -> 33.3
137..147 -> 33.8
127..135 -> 28.1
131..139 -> 27.8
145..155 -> 35.9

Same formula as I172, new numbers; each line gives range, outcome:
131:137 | 25.5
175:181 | 29.3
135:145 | 28.5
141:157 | 32.8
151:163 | 30.9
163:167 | 30.1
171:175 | 31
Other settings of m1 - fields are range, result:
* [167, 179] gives 34.3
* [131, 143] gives 33.2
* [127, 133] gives 31.1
